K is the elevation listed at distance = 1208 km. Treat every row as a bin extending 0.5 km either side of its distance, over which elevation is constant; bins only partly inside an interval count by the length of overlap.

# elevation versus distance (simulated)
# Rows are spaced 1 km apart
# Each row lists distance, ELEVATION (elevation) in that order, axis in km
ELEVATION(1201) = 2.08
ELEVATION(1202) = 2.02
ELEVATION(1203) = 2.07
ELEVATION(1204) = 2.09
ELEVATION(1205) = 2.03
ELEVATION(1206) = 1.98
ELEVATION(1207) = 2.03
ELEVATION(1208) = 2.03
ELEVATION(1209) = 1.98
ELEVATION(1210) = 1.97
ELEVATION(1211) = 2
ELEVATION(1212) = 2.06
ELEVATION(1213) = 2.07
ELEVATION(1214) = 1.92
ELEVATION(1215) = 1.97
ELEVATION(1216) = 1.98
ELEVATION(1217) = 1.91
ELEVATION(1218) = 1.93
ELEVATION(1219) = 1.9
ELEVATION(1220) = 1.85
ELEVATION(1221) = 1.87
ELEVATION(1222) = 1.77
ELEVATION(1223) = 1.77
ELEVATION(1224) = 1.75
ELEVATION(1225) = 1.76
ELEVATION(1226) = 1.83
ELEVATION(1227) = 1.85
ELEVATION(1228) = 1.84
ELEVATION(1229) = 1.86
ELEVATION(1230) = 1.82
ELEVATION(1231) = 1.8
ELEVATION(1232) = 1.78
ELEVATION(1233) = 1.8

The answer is 2.03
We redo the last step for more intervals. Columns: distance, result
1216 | 1.98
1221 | 1.87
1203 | 2.07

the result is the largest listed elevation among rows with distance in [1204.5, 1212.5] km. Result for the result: 2.06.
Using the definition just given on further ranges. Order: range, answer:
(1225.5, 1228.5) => 1.85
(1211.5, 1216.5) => 2.07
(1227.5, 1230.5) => 1.86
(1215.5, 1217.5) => 1.98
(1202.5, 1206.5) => 2.09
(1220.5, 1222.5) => 1.87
